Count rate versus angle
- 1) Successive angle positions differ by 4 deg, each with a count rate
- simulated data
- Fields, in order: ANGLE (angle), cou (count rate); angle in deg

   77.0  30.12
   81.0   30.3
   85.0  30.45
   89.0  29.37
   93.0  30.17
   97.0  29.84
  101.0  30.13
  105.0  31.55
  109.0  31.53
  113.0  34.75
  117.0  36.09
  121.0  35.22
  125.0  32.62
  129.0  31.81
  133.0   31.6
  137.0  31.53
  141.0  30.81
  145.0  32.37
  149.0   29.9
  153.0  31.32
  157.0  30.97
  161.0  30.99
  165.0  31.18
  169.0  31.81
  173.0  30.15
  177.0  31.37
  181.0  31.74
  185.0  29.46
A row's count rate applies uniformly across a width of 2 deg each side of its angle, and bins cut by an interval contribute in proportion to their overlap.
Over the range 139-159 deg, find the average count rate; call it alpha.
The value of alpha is 31.1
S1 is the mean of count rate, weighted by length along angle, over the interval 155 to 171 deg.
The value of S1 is 31.2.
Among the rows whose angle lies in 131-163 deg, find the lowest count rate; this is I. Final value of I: 29.9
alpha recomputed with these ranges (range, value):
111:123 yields 35.4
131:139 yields 31.6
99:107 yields 30.8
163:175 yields 31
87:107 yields 30.2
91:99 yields 30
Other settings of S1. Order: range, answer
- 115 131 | 33.9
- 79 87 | 30.4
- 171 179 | 30.8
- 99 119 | 32.8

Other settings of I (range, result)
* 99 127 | 30.13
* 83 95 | 29.37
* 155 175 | 30.15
